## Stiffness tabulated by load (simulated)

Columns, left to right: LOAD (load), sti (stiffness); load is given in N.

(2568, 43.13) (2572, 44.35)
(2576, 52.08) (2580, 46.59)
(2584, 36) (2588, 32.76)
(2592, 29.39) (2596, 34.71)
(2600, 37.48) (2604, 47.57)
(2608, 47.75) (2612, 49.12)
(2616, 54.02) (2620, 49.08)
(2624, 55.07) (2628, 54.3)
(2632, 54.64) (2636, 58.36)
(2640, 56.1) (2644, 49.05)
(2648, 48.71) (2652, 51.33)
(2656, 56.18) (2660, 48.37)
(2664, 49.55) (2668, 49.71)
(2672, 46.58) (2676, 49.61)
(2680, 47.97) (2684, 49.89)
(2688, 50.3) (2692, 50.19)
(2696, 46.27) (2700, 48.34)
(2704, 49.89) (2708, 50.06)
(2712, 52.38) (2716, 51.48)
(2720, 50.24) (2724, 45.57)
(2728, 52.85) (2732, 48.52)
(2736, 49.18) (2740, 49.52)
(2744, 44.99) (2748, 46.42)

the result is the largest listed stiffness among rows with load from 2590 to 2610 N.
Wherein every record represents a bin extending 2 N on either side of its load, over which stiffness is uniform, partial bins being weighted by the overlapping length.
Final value 47.75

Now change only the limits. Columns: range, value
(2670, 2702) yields 50.3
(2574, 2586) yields 52.08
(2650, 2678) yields 56.18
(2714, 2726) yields 51.48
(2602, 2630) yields 55.07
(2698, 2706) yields 49.89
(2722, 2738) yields 52.85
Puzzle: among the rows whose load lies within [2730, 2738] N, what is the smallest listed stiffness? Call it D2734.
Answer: 48.52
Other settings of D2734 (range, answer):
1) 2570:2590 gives 32.76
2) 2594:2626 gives 34.71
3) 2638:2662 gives 48.37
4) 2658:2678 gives 46.58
